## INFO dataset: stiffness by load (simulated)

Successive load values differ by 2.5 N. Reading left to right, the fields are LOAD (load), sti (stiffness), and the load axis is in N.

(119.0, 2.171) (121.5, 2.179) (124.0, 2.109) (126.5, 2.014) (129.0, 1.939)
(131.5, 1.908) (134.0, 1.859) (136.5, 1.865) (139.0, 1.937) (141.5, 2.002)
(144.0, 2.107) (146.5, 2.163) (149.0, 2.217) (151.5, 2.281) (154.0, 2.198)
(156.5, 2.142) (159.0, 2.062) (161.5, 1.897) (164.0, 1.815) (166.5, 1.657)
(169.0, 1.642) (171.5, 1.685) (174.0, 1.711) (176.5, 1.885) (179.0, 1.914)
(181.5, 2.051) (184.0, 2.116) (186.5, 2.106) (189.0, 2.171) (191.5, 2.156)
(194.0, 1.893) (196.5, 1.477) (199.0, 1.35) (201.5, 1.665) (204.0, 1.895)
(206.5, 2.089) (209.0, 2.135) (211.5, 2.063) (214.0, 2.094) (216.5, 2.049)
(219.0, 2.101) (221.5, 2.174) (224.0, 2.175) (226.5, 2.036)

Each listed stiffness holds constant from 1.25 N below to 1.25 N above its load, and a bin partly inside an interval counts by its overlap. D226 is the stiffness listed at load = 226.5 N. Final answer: 2.036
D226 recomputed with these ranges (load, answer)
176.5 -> 1.885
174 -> 1.711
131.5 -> 1.908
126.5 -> 2.014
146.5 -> 2.163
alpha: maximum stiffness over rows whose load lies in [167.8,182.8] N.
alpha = 2.051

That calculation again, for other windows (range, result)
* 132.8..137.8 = 1.865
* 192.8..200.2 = 1.893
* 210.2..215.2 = 2.094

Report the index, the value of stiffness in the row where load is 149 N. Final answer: 2.217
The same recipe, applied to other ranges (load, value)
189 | 2.171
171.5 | 1.685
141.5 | 2.002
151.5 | 2.281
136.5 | 1.865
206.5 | 2.089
